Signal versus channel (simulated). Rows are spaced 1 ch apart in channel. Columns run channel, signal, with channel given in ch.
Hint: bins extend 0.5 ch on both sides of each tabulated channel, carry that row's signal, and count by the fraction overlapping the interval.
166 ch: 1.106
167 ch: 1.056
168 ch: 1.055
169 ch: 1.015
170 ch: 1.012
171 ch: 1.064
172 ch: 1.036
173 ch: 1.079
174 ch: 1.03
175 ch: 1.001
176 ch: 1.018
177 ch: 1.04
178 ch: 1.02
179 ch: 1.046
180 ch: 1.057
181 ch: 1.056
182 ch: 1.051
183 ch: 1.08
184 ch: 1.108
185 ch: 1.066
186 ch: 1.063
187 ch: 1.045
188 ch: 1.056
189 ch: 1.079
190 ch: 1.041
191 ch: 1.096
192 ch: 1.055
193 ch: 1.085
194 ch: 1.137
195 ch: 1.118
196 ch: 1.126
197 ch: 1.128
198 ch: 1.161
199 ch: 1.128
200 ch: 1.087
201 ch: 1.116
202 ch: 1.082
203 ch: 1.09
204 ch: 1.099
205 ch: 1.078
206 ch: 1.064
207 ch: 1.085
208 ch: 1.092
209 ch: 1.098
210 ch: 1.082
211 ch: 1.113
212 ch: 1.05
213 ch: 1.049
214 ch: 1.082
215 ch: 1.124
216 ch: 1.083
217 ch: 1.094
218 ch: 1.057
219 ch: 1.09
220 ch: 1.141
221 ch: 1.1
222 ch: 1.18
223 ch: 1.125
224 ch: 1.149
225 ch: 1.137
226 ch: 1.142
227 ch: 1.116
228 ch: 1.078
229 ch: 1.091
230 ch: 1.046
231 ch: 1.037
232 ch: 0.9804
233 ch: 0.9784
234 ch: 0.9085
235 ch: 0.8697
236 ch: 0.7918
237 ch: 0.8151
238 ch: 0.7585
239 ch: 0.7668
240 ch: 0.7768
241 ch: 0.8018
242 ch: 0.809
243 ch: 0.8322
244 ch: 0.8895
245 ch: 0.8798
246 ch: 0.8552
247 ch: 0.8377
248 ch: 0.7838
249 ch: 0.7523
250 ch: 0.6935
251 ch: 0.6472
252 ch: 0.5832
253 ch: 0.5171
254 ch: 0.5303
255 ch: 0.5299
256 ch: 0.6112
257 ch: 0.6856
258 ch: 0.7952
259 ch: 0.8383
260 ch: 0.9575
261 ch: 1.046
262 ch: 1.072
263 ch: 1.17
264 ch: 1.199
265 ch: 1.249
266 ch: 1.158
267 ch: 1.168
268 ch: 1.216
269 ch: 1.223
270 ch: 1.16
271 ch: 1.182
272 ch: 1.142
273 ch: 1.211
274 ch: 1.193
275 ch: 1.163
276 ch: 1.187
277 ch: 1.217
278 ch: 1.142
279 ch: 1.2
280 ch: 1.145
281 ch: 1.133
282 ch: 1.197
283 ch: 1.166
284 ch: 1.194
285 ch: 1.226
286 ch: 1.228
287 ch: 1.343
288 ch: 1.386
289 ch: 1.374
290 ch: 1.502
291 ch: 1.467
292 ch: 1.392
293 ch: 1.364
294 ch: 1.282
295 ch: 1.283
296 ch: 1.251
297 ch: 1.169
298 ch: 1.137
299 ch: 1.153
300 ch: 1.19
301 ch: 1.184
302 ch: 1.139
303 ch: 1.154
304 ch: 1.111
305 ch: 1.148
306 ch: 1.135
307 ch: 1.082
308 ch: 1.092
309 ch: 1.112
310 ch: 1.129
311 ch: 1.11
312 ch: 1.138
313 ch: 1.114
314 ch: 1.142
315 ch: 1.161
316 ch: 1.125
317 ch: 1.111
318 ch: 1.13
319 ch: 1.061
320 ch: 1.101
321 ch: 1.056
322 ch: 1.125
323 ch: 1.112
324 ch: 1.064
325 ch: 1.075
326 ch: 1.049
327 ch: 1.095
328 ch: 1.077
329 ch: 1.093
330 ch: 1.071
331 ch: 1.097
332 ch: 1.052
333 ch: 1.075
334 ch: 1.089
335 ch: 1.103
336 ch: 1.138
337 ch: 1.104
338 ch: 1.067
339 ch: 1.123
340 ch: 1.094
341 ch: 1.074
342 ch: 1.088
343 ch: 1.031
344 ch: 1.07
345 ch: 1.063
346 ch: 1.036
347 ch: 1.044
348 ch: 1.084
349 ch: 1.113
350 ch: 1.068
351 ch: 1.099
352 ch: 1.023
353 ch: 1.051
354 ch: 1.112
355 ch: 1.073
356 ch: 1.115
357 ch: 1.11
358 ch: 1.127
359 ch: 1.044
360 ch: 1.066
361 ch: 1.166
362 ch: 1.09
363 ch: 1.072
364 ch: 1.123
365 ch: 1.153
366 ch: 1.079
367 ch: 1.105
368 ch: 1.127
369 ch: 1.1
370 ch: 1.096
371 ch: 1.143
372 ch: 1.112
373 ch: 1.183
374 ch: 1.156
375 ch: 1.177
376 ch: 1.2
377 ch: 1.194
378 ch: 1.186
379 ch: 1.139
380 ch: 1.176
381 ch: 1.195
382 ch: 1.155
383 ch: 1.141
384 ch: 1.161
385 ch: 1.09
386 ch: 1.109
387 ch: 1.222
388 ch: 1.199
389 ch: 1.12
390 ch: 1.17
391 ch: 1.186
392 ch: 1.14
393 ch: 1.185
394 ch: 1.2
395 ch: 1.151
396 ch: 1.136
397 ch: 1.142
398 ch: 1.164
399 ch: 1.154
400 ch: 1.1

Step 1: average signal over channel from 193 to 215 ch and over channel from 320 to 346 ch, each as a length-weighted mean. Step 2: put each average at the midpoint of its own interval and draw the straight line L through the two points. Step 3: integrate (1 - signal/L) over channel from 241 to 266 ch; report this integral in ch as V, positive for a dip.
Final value 6.0 ch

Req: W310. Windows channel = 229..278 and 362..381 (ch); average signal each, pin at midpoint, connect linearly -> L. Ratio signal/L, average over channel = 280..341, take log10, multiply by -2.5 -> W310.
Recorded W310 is -0.130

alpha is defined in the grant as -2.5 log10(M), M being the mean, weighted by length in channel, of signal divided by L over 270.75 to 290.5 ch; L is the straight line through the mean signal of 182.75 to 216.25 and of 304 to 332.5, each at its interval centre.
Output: -0.12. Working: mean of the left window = 1.09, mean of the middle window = 1.23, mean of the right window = 1.1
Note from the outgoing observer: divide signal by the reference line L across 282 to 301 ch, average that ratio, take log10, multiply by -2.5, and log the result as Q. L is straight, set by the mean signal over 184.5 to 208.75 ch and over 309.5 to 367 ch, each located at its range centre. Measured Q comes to -0.17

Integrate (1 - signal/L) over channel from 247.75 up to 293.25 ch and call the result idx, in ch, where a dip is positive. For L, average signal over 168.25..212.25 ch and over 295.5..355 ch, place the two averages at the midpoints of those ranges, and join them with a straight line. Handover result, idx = 0.79 ch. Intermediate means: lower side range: 1.07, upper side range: 1.1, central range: 1.07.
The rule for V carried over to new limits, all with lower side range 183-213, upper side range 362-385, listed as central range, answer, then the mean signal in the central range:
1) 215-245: 3.0 ch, 0.988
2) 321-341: 0.7 ch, 1.09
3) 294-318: -0.6 ch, 1.15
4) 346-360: 0.7 ch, 1.08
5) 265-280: -1.0 ch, 1.18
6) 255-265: 1.6 ch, 0.926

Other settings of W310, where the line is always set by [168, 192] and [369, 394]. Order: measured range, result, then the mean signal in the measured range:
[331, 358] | 0.06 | 1.08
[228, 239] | 0.16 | 0.927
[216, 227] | -0.05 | 1.12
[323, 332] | 0.05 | 1.08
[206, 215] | -0.02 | 1.08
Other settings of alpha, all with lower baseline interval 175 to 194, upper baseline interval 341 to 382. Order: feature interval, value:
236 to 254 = 0.38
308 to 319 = -0.03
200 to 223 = -0.03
